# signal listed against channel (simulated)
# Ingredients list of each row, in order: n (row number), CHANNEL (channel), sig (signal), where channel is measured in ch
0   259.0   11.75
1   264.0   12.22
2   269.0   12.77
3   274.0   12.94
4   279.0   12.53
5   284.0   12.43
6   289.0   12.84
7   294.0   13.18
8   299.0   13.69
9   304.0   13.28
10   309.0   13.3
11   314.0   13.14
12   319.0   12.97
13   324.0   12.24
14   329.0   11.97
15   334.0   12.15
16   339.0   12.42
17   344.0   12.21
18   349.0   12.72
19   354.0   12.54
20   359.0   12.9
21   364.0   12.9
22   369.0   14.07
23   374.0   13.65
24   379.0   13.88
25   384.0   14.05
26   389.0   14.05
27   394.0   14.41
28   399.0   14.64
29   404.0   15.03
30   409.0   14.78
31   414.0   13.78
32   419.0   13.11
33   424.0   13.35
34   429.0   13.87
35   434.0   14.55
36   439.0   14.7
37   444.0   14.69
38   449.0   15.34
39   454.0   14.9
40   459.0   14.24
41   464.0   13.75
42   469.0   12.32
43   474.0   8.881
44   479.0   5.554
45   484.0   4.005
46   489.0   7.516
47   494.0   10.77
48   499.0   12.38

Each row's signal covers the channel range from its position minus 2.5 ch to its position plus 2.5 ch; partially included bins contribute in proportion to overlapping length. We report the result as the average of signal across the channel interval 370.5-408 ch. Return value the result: 14.3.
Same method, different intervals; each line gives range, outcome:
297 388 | 13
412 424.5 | 13.4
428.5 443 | 14.5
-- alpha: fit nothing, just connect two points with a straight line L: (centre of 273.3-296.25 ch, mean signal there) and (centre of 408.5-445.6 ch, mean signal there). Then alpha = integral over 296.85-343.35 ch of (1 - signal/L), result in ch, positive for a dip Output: 1.1 ch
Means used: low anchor 12.8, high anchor 14.1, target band 12.8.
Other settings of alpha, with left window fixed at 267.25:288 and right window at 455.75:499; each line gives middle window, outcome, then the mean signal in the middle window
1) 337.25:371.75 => -3.70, 12.8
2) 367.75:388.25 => -4.81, 13.9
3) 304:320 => -1.28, 13.2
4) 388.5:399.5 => -3.31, 14.4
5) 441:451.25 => -4.64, 15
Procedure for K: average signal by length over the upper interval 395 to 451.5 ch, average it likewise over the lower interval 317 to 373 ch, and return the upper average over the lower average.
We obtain 1.13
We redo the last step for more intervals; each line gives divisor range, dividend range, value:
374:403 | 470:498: 0.56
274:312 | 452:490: 0.78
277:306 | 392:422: 1.10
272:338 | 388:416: 1.13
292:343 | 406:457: 1.12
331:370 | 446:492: 0.85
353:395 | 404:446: 1.04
